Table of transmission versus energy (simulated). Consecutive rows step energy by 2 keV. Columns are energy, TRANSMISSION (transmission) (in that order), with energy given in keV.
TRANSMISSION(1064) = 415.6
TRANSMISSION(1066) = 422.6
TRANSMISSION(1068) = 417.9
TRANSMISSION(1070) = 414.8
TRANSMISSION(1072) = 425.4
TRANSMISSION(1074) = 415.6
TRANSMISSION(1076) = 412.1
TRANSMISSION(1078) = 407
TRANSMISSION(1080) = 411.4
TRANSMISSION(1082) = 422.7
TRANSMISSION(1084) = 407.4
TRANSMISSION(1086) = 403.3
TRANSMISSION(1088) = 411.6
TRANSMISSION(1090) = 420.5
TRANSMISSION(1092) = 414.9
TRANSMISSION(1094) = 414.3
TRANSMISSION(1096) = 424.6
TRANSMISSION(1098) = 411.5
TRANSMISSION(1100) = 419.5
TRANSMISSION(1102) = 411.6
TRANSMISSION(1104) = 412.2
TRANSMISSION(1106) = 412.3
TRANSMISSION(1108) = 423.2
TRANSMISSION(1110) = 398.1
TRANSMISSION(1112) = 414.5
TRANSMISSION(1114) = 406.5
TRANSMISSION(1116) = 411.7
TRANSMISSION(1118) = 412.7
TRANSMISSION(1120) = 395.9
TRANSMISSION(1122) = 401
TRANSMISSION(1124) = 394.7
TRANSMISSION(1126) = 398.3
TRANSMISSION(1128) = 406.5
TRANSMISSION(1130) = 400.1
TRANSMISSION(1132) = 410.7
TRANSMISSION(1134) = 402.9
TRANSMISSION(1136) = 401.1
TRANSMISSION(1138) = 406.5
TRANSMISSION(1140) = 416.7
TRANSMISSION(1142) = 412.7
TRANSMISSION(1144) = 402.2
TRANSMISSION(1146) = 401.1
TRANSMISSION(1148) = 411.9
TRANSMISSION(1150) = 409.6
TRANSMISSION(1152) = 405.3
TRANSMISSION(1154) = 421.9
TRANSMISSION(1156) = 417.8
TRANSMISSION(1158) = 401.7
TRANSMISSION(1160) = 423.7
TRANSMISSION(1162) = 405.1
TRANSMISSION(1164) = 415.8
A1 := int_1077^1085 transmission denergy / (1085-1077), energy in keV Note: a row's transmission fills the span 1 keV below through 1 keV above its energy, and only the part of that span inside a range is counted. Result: 412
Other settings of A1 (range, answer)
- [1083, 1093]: 412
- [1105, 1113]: 412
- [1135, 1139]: 404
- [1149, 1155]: 412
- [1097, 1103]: 414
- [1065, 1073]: 420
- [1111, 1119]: 411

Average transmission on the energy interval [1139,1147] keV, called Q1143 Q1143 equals 408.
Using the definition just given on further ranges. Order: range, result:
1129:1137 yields 404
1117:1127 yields 401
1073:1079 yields 412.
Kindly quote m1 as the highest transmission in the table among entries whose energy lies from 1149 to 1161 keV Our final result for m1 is 423.7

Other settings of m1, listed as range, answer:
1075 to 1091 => 422.7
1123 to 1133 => 410.7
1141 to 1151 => 412.7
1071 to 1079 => 425.4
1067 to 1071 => 417.9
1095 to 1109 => 424.6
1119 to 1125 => 401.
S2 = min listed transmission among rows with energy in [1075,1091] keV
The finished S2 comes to 403.3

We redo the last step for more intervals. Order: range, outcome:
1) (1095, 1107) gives 411.5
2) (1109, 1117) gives 398.1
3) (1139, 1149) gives 401.1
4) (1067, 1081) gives 407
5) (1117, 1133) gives 394.7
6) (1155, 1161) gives 401.7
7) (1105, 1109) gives 412.3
